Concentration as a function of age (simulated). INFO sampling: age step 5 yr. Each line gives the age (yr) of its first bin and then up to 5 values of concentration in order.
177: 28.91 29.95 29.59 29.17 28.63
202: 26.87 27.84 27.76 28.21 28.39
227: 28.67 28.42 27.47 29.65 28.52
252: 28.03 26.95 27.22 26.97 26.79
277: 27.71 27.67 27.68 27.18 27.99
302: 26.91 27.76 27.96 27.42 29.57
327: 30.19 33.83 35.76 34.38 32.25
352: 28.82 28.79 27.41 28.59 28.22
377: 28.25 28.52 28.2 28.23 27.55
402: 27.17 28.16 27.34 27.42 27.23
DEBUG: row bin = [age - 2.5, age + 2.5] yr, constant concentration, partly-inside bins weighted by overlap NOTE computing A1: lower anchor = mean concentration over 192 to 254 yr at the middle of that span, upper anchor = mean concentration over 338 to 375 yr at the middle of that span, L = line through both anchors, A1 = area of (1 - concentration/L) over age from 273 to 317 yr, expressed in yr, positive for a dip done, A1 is 2.4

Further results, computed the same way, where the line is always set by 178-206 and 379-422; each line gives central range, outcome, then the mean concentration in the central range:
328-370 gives -4.7 yr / 31.2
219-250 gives 0.1 yr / 28.5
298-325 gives 0.2 yr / 28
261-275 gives 0.7 yr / 27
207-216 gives 0.3 yr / 27.9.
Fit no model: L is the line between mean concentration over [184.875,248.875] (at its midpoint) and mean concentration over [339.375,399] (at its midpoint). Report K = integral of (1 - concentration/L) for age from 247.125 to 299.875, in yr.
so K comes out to 2.2 yr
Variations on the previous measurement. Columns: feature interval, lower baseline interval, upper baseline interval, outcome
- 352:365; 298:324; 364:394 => -0.03 yr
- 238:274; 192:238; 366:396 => 0.53 yr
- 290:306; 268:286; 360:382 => 0.09 yr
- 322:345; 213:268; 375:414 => -4.19 yr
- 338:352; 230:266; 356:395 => -2.28 yr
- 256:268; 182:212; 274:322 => 0.39 yr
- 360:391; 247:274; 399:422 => -0.86 yr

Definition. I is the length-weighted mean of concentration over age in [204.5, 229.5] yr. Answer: 28.2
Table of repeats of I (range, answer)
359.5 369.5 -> 28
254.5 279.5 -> 27.1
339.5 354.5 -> 31.8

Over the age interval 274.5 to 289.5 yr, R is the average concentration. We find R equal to 27.7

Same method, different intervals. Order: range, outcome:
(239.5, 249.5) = 29.1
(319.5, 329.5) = 29.9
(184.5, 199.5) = 29.1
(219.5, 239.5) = 28.2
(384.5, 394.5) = 28.2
